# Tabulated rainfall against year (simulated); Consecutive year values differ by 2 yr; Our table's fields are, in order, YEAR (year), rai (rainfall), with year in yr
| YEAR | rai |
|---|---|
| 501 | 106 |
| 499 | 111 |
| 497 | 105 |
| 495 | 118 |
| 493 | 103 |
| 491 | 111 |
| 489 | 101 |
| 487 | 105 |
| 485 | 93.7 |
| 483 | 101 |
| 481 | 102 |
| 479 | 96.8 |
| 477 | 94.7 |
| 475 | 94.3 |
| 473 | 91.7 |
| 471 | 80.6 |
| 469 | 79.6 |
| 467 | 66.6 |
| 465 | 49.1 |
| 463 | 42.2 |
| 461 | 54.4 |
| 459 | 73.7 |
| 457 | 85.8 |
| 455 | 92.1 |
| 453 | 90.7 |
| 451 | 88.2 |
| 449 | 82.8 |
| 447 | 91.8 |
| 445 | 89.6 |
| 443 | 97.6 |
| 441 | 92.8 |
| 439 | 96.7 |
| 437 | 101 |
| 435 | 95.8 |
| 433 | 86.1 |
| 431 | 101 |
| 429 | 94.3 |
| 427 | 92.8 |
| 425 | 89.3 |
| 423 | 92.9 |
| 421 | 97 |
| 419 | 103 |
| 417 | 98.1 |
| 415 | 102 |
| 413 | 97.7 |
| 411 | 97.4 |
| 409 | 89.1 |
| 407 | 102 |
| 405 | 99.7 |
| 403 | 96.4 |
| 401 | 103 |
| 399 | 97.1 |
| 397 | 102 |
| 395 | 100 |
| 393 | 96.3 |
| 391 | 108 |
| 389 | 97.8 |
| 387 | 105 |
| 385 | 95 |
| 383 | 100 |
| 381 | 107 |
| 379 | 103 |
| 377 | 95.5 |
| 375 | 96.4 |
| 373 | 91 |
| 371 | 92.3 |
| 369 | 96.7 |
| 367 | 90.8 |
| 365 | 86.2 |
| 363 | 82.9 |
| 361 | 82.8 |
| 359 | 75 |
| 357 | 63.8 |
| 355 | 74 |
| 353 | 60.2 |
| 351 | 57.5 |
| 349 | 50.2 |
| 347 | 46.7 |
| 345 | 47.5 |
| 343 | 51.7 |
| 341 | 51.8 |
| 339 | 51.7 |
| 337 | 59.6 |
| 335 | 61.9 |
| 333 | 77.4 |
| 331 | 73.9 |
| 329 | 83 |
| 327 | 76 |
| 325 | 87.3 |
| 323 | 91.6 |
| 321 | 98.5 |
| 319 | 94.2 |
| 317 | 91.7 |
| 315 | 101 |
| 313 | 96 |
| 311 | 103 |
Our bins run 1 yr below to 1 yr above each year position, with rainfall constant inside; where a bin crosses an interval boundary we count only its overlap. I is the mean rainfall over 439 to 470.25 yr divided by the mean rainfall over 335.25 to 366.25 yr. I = 1.3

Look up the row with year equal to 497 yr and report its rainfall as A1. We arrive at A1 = 105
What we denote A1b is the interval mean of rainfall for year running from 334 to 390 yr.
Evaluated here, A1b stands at 77.6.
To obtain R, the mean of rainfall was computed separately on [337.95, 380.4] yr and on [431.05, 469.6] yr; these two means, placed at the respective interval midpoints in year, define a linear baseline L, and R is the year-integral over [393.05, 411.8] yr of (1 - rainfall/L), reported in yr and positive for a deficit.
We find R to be -4.9 yr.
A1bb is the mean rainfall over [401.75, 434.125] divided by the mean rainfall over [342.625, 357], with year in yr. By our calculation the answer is 1.7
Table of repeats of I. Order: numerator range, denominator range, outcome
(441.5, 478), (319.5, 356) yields 1.20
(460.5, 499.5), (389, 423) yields 0.91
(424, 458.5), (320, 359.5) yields 1.38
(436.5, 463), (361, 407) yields 0.88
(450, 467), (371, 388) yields 0.73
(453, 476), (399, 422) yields 0.75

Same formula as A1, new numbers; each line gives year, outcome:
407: 102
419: 103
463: 42.2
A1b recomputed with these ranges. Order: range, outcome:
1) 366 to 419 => 98.5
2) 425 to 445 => 94.8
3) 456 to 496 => 87.2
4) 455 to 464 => 67.1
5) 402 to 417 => 97.8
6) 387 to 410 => 99.5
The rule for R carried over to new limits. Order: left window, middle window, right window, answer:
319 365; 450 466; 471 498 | 3.81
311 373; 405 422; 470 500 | -1.96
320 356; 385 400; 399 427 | -1.96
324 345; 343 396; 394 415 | -0.37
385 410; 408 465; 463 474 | -3.57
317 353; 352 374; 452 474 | -3.69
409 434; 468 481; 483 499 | 1.58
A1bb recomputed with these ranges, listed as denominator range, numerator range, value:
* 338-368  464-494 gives 1.41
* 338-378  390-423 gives 1.37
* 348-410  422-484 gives 0.96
